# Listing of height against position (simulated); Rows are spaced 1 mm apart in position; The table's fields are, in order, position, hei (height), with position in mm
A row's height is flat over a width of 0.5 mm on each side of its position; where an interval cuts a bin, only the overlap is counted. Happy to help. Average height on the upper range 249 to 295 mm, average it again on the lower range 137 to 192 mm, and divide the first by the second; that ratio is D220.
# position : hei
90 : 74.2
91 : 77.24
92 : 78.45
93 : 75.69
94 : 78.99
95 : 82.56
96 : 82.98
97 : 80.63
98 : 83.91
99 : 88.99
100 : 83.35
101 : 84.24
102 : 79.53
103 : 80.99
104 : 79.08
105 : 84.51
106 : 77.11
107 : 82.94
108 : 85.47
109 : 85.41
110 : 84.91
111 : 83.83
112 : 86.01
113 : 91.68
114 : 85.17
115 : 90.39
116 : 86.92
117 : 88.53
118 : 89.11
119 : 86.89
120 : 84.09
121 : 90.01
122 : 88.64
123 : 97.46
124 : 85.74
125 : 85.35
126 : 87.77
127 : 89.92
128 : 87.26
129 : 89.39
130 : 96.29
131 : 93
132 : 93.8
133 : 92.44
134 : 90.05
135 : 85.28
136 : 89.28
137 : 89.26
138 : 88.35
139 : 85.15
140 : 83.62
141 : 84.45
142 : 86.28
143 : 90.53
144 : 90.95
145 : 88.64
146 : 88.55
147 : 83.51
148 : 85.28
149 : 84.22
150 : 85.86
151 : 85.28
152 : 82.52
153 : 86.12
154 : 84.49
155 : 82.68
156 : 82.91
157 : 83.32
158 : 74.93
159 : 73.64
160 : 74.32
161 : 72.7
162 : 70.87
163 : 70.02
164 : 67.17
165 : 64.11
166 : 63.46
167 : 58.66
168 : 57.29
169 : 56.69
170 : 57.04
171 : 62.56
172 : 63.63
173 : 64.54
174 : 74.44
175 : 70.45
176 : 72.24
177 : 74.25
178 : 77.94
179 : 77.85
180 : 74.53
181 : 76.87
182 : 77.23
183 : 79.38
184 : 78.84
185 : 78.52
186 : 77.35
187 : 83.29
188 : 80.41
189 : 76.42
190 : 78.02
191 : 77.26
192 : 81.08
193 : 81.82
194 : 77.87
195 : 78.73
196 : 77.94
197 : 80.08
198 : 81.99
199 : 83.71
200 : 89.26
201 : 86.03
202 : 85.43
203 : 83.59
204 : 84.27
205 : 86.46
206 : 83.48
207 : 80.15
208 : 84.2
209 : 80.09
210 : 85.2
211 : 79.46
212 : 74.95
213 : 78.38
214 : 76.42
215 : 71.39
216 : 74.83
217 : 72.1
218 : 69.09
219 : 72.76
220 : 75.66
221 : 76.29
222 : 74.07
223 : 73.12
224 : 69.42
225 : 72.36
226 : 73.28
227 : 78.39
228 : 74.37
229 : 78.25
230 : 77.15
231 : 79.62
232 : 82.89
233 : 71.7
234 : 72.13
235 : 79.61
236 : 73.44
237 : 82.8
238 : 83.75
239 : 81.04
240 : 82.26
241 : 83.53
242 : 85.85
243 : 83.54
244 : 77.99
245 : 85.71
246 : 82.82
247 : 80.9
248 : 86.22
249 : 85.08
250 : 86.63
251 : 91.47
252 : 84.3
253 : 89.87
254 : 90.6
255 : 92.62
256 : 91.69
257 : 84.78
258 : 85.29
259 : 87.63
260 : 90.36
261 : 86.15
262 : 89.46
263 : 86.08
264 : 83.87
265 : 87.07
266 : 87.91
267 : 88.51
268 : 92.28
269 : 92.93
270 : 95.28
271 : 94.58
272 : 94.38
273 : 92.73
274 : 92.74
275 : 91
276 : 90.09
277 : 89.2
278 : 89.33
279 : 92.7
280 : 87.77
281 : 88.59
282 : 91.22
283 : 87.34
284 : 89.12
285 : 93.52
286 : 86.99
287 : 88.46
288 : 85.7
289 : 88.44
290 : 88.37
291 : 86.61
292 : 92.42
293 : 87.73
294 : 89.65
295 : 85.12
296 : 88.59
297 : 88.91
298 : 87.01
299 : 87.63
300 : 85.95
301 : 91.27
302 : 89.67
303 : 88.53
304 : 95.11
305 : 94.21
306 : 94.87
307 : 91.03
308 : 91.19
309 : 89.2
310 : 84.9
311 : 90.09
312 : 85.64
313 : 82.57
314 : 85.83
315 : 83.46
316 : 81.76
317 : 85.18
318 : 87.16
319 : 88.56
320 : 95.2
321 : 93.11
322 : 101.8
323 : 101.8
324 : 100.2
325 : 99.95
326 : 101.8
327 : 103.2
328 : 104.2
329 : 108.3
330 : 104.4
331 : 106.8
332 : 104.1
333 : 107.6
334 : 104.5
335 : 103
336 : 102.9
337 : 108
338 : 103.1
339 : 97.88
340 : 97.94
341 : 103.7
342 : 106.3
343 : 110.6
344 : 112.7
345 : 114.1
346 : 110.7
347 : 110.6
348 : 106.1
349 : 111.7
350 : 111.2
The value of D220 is 1.16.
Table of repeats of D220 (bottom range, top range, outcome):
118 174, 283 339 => 1.15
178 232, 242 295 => 1.13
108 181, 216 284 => 1.03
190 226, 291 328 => 1.16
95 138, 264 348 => 1.09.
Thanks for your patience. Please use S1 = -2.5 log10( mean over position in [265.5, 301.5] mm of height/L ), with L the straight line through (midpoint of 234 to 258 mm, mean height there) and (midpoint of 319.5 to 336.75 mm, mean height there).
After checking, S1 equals 0.03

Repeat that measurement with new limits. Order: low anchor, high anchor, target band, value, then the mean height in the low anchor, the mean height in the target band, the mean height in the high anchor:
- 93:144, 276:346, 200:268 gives 0.12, 86.5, 81.6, 94.3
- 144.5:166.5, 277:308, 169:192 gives 0.10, 78.8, 74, 89.4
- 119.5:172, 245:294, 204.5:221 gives 0.10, 81.6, 77.7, 88.9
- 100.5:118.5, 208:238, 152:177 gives 0.14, 84.8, 70.7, 76.1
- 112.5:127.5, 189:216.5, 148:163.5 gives 0.07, 88.5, 79.8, 80.7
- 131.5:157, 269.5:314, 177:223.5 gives 0.12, 86.7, 78.9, 89.6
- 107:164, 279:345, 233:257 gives 0.09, 85.7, 83.8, 94.3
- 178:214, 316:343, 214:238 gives 0.13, 80.5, 75.2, 101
